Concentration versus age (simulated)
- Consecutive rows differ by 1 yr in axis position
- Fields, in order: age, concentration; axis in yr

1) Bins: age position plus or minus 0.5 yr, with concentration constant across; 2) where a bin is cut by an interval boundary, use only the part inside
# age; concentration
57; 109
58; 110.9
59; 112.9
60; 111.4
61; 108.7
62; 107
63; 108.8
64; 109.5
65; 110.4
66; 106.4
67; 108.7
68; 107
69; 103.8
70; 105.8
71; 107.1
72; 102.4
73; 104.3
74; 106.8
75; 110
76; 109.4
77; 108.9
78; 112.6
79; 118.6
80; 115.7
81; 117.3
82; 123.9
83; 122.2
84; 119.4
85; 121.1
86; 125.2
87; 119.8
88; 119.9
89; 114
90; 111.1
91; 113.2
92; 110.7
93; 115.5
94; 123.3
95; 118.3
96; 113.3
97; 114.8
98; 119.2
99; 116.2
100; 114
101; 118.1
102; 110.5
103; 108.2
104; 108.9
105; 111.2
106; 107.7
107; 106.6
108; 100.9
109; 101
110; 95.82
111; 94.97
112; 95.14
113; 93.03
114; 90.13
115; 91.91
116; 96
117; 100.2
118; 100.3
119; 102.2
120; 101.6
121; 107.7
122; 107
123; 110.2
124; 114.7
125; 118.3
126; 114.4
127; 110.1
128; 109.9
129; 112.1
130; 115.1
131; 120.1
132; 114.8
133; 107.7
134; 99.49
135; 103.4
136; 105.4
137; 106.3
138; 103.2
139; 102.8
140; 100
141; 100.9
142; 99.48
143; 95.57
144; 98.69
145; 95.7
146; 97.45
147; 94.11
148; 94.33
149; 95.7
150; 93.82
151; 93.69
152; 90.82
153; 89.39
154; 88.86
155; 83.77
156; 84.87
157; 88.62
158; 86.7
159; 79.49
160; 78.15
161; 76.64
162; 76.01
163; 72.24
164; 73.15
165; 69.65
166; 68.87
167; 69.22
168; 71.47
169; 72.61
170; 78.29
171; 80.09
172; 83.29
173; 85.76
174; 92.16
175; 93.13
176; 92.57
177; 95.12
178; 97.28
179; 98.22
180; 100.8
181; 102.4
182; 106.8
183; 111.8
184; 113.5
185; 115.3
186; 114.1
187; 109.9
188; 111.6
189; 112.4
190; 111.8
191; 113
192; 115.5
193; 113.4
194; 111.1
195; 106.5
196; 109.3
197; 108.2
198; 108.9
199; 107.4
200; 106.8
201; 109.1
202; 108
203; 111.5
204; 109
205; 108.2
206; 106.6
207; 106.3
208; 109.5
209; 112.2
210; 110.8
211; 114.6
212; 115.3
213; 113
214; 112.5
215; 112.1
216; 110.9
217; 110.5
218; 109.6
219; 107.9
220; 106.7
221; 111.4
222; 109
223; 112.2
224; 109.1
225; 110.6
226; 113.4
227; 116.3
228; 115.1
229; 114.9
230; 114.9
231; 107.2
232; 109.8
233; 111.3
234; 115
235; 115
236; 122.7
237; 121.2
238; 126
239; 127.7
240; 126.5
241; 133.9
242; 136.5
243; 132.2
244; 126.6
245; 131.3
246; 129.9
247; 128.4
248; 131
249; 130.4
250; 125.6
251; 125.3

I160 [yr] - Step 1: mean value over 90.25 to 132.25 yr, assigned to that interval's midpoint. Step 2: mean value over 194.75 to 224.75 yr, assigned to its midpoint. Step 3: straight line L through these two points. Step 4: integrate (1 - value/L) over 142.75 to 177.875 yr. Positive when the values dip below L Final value 7.7 yr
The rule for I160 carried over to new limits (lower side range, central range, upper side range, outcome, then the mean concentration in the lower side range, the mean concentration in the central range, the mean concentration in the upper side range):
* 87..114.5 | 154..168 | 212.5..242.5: 4.3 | 109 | 77.7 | 115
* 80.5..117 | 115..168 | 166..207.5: 5.0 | 110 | 96.2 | 102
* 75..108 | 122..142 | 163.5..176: -2.6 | 115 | 109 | 78.7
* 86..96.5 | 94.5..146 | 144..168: -2.1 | 116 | 106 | 84.4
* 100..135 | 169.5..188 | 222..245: 2.3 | 106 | 98.7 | 119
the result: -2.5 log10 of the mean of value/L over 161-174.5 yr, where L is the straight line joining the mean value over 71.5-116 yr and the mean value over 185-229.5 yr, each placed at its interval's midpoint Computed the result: 0.40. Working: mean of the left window 111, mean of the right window 111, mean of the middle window 76.4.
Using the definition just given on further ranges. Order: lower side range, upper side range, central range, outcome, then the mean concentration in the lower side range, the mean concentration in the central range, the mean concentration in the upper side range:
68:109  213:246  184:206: 0.05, 113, 111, 117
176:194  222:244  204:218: 0.03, 108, 111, 119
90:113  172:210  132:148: 0.08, 110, 101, 106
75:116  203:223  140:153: 0.16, 111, 95.8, 110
